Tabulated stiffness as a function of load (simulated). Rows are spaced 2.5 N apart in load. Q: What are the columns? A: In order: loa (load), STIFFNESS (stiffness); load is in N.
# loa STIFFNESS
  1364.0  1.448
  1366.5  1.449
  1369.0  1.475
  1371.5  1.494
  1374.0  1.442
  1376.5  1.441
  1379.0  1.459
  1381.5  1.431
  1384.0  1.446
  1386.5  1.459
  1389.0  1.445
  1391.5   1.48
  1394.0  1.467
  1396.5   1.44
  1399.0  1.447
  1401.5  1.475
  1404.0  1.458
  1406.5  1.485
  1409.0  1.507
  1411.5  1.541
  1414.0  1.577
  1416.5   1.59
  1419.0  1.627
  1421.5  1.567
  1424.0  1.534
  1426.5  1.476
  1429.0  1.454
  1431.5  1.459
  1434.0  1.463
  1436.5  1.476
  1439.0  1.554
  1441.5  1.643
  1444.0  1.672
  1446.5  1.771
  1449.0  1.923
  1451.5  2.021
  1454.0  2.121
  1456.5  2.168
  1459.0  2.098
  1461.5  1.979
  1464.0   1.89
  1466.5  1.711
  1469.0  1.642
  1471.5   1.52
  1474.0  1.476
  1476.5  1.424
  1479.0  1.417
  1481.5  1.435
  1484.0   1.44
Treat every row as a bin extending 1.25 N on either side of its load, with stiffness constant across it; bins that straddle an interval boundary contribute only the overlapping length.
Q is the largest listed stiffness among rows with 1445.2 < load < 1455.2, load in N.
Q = 2.121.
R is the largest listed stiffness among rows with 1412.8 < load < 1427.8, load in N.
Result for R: 1.627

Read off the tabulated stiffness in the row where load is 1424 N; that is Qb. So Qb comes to 1.534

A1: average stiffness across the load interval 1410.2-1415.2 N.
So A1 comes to 1.56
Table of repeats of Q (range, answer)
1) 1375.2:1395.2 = 1.48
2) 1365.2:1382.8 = 1.494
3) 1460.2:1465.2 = 1.979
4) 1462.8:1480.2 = 1.89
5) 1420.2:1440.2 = 1.567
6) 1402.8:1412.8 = 1.541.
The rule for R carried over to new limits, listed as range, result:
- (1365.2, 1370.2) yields 1.475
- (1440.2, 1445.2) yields 1.672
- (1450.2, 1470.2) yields 2.168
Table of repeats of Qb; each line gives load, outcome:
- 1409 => 1.507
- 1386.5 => 1.459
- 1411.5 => 1.541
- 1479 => 1.417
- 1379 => 1.459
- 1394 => 1.467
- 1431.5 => 1.459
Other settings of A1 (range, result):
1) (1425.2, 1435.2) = 1.46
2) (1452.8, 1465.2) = 2.05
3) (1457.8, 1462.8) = 2.04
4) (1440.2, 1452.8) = 1.81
